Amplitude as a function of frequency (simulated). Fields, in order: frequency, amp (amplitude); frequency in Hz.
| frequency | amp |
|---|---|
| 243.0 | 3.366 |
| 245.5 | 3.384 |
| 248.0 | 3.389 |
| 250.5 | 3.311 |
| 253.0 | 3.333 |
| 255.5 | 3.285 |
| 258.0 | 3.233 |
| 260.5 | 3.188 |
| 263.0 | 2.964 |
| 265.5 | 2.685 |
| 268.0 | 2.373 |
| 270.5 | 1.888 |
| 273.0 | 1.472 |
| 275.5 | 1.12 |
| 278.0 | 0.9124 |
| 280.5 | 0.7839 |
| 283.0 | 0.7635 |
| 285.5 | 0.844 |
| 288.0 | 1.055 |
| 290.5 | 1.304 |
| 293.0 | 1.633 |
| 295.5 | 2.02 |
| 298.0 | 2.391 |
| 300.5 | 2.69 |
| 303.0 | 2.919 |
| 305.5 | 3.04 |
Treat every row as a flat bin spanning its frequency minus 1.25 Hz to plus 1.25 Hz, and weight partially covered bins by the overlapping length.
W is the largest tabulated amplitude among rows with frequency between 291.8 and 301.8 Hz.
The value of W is 2.69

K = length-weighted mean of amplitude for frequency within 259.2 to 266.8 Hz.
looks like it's 2.94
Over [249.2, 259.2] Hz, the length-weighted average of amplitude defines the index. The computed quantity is 3.29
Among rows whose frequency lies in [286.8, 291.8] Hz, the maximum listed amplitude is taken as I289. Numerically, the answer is 1.304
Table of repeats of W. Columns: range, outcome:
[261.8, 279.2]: 2.964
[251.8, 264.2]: 3.333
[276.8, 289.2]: 1.055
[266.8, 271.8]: 2.373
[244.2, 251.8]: 3.389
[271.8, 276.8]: 1.472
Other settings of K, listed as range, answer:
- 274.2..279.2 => 1.02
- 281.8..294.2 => 1.12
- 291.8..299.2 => 2.01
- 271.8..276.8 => 1.29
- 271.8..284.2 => 1.01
